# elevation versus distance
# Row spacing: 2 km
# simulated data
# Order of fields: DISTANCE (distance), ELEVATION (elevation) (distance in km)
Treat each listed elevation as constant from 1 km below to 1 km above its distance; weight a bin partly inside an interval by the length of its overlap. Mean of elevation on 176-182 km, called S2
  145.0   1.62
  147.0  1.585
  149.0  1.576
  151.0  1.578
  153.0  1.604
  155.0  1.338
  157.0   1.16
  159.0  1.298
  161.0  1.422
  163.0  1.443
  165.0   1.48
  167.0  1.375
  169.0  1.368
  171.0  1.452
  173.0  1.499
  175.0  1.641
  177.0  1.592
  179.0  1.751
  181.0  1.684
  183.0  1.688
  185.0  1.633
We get 1.68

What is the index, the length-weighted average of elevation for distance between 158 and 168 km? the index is 1.4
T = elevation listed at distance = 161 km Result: 1.422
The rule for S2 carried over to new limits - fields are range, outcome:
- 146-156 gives 1.54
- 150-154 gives 1.59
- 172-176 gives 1.57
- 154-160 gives 1.27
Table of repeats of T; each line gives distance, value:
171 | 1.452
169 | 1.368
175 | 1.641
